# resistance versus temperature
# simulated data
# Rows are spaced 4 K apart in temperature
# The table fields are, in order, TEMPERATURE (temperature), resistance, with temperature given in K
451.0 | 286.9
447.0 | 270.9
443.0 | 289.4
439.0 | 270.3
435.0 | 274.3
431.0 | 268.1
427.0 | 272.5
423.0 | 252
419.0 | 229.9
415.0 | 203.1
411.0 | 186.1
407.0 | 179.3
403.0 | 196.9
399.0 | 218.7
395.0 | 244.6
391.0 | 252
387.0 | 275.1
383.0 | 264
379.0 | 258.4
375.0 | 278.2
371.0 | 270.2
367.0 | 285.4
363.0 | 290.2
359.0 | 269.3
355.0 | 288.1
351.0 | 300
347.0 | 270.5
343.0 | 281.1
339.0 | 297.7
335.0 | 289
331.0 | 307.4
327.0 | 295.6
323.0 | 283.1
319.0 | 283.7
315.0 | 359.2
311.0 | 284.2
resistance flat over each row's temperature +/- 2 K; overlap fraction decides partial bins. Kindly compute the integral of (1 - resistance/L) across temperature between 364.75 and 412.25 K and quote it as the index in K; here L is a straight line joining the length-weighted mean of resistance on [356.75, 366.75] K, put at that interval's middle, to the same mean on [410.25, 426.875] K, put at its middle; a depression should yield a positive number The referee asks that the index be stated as 2.4 K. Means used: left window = 281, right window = 226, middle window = 244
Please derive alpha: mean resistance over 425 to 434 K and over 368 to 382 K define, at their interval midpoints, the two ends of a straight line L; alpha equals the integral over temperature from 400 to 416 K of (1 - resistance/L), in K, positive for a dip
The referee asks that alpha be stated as 4.62 K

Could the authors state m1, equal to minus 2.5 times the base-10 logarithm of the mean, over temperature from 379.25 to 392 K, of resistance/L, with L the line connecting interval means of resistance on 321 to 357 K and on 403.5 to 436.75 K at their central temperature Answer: -0.03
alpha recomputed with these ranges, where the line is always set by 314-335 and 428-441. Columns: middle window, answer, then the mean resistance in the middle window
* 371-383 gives 0.80 K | 268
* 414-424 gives 1.70 K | 228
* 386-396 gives 0.93 K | 257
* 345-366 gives 0.67 K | 284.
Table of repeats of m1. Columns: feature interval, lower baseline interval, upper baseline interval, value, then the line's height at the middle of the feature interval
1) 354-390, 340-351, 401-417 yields -0.129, 244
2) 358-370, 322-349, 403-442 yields -0.038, 272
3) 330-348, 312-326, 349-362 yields 0.022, 295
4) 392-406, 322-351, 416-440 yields 0.219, 268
